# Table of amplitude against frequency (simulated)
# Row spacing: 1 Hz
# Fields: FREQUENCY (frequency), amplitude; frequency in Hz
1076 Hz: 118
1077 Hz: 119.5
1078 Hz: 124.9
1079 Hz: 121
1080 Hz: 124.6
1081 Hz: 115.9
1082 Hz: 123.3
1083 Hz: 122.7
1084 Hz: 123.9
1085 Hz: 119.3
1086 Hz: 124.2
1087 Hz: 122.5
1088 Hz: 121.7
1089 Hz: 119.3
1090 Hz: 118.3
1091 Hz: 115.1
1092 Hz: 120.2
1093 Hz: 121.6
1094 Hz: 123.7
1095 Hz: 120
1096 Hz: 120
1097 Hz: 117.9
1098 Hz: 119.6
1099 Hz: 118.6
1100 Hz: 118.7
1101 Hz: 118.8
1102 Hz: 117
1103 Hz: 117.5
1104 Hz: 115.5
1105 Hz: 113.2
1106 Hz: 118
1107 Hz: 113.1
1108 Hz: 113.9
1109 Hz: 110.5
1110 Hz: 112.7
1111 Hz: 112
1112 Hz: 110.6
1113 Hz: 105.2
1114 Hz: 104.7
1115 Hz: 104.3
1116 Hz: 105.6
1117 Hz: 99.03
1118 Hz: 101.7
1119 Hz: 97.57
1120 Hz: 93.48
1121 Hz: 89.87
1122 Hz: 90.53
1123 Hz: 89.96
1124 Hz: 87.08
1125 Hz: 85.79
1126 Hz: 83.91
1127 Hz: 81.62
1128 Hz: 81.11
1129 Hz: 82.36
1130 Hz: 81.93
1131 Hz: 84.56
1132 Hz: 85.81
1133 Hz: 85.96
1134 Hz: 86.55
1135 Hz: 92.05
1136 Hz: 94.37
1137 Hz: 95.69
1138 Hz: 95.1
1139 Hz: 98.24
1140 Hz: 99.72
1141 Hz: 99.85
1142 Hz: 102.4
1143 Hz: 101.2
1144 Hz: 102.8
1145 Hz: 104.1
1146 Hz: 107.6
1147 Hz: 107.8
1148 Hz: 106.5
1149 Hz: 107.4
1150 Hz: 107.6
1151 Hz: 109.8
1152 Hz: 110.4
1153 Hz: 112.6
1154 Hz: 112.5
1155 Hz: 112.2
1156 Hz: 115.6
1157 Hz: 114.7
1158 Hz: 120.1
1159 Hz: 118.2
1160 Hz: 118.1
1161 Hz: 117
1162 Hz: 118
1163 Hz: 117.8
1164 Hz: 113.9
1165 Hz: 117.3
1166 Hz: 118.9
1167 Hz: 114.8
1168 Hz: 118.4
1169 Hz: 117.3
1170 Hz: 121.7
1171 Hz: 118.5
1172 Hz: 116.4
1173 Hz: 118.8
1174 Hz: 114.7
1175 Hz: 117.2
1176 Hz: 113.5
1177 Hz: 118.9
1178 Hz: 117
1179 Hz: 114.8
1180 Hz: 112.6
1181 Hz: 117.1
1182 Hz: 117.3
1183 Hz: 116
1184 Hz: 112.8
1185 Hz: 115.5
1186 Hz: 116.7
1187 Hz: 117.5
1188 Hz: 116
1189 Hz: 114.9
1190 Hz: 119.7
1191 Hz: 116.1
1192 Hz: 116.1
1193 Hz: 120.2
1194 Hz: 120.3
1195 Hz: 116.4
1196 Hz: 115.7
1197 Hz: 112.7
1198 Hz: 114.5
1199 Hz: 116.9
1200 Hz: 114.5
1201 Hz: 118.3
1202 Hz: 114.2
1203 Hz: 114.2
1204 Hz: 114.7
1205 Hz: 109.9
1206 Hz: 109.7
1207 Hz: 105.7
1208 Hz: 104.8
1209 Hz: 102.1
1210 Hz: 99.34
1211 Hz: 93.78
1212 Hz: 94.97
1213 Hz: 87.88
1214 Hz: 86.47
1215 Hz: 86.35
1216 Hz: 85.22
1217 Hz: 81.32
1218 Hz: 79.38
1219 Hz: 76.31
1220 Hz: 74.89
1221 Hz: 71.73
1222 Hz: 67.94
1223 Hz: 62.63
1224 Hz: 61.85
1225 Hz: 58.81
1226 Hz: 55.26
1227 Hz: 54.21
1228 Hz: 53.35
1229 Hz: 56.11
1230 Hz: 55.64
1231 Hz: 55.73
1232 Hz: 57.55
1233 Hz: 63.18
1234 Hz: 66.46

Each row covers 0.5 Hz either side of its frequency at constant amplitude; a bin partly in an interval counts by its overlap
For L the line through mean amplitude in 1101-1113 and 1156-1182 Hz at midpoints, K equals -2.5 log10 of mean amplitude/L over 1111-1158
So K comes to 0.17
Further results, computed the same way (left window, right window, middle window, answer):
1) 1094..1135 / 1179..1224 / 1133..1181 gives -0.07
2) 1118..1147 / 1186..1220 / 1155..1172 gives -0.19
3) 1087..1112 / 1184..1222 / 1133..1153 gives 0.11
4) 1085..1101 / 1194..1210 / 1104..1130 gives 0.19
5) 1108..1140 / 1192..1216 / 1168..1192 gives -0.13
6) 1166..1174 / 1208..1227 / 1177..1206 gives -0.16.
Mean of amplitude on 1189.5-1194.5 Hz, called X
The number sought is 118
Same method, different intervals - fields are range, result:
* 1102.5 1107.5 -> 115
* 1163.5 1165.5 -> 116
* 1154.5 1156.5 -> 114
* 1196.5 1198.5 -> 114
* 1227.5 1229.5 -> 54.7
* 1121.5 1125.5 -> 88.3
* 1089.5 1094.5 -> 120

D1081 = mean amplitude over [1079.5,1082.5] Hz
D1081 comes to 121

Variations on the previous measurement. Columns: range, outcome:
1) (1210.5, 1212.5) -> 94.4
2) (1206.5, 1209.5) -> 104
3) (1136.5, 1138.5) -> 95.4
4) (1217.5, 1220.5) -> 76.9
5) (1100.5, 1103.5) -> 118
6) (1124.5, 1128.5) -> 83.1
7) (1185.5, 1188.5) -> 117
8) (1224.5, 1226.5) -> 57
